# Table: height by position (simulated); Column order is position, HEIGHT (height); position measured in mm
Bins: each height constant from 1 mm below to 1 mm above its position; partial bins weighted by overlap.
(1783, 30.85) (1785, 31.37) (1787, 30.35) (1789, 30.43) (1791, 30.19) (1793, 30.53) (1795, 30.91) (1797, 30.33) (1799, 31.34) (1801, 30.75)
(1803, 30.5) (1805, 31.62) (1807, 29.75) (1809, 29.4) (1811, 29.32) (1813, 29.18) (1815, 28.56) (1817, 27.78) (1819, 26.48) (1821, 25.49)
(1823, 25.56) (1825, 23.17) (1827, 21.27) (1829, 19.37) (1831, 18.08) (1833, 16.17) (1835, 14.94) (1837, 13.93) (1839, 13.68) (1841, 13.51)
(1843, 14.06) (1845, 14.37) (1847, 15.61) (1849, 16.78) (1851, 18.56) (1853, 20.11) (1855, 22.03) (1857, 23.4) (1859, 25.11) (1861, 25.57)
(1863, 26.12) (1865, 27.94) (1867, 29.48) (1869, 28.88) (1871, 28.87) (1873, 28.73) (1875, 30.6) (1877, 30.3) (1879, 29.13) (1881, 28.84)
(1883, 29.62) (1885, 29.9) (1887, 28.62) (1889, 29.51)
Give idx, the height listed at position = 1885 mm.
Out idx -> 29.9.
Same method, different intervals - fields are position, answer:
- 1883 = 29.62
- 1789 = 30.43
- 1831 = 18.08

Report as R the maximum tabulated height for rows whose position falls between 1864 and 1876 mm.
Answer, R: 30.6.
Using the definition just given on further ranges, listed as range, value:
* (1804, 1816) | 31.62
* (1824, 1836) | 23.17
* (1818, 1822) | 26.48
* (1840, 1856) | 22.03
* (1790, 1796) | 30.91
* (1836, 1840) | 13.93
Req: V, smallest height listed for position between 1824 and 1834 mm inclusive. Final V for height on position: 16.17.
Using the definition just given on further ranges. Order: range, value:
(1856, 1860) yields 23.4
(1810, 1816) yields 28.56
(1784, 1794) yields 30.19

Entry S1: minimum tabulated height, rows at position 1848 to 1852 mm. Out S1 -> 16.78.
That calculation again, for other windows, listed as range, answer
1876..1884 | 28.84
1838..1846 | 13.51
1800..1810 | 29.4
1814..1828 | 21.27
